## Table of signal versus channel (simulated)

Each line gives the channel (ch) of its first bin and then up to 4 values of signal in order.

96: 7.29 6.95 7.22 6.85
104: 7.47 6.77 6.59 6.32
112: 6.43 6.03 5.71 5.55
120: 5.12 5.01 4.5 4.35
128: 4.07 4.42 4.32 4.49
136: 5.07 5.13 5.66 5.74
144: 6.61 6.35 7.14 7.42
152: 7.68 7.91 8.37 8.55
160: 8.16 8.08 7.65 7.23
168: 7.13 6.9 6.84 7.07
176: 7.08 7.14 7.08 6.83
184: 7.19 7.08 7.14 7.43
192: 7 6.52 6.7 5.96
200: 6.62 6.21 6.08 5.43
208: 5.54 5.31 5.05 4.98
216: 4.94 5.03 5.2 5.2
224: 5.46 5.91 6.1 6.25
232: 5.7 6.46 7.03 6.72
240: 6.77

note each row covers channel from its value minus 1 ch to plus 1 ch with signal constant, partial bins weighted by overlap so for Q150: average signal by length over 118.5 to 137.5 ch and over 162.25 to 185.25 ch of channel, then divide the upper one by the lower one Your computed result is 1.54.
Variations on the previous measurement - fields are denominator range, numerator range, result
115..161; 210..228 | 0.88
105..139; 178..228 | 1.15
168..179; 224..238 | 0.89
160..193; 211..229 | 0.74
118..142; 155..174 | 1.58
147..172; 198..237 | 0.75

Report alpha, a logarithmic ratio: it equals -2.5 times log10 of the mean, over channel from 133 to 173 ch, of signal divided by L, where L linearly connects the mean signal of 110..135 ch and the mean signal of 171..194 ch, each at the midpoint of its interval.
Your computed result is -0.14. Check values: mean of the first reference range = 5.05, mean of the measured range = 6.91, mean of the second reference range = 7.06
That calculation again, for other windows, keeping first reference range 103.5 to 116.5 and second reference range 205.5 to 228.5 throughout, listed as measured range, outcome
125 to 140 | 0.322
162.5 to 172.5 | -0.226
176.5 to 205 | -0.207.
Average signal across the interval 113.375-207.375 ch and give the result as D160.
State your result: 6.42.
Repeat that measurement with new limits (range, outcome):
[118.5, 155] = 5.61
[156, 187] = 7.37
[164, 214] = 6.59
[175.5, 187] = 7.07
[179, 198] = 6.94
